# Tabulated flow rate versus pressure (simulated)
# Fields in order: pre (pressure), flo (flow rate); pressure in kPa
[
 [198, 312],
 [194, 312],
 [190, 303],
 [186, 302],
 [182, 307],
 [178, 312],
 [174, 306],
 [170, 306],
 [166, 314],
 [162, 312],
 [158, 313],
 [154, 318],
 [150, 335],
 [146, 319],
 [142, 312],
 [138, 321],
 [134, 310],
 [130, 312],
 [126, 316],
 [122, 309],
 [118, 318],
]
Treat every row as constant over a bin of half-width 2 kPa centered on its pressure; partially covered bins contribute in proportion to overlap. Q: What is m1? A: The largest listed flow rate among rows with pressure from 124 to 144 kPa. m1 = 321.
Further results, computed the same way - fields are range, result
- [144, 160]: 335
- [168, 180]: 312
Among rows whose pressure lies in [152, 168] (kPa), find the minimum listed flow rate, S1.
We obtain 312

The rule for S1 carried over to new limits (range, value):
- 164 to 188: 302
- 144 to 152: 319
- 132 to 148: 310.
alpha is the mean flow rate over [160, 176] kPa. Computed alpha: 310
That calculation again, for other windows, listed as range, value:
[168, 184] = 308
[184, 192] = 302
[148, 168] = 318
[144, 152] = 327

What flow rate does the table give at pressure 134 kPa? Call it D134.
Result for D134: 310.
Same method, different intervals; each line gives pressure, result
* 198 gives 312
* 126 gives 316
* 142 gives 312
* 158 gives 313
